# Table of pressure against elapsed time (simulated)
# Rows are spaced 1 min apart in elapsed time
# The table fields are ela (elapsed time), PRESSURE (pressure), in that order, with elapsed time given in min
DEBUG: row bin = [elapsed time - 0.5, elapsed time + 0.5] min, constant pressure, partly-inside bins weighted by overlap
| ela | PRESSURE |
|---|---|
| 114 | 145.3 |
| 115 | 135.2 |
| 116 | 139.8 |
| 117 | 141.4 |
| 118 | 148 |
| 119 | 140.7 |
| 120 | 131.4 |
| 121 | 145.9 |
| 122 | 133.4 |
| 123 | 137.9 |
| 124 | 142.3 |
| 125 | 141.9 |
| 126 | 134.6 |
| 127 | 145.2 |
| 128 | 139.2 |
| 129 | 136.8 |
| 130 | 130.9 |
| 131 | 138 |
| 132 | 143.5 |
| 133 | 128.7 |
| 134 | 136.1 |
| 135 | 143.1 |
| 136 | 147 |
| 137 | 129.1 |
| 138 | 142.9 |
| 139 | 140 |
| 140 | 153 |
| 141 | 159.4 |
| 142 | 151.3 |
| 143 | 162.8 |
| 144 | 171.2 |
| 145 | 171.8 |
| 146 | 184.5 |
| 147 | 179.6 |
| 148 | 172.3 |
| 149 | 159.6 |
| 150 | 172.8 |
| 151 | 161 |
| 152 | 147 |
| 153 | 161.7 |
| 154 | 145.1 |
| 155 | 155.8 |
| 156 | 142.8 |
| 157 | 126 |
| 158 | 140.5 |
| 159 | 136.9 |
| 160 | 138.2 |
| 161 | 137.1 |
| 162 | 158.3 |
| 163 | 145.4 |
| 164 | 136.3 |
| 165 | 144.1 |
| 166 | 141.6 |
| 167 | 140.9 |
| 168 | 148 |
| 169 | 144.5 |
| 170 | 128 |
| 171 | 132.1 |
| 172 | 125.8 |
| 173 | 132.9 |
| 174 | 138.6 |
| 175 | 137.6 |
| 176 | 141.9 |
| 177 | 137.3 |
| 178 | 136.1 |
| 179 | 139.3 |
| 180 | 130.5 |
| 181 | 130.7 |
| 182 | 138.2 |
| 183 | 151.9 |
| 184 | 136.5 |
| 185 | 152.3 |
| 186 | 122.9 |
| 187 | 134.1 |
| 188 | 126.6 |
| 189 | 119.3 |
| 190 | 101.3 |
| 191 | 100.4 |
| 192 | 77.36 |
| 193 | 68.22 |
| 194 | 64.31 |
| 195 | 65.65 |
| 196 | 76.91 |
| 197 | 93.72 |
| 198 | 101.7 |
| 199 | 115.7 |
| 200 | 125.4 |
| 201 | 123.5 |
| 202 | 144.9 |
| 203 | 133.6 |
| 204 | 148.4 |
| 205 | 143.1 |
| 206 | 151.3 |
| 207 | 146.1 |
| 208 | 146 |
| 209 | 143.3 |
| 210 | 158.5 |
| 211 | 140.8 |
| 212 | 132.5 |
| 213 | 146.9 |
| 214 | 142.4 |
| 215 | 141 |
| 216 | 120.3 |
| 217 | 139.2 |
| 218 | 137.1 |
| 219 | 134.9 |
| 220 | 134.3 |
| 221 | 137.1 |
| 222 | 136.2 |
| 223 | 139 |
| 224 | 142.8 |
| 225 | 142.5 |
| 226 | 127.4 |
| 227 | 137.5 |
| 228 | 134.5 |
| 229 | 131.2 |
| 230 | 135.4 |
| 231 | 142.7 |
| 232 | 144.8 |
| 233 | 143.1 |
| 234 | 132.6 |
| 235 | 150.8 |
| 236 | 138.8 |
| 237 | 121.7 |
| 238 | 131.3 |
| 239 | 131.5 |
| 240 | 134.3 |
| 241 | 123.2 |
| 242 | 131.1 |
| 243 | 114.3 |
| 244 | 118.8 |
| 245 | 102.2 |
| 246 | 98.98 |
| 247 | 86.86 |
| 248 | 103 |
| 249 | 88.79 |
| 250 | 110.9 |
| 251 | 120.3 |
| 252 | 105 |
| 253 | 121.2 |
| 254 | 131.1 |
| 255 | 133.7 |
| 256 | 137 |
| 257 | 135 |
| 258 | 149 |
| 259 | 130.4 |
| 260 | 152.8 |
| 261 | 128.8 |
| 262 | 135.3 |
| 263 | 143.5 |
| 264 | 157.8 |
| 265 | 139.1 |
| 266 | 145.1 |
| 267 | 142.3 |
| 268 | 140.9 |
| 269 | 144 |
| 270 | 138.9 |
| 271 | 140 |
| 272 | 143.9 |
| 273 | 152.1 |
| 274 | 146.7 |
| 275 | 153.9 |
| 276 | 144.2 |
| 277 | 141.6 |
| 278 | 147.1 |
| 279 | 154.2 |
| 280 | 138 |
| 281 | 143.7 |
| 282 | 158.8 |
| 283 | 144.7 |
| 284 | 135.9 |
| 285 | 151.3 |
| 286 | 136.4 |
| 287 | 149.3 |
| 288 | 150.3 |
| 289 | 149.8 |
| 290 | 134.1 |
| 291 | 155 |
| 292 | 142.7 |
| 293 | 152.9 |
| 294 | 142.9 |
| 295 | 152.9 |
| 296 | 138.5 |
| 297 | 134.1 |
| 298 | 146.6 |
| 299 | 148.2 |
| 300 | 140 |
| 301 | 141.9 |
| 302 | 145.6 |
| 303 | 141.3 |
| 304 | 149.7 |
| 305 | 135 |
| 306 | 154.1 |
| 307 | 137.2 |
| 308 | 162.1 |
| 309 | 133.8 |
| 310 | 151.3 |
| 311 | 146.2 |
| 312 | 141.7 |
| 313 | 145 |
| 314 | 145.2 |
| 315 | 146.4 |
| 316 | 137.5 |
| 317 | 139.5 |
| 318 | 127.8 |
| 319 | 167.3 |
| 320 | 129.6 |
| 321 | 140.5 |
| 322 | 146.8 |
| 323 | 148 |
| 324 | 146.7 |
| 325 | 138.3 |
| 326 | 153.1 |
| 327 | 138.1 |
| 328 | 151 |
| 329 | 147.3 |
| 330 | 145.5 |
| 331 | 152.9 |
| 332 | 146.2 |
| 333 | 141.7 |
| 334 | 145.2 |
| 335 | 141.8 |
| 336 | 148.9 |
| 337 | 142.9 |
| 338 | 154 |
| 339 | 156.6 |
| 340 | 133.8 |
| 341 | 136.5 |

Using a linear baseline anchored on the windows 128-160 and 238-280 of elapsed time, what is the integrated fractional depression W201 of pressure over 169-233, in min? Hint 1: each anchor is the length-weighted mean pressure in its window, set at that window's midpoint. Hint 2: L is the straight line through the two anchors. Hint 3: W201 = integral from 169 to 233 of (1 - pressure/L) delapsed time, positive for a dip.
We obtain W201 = 5.2 min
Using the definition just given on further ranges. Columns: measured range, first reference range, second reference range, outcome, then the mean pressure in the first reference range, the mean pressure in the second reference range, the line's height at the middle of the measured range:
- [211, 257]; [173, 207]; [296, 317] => 0.43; 122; 144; 130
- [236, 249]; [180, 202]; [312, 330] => 0.87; 112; 144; 125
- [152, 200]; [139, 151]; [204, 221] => 8.40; 166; 141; 154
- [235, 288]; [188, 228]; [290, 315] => 1.03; 125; 145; 136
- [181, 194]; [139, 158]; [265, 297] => 3.15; 159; 145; 155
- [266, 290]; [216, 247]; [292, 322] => -1.07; 131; 144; 139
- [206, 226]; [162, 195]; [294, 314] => -1.09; 128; 144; 133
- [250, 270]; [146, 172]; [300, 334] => 1.37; 148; 145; 146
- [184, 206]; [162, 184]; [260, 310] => 4.24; 139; 145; 140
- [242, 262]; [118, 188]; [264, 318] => 3.39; 144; 145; 145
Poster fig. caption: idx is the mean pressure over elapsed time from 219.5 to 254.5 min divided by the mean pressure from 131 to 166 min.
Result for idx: 0.84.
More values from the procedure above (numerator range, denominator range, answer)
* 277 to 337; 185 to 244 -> 1.13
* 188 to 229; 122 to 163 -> 0.85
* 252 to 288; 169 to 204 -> 1.18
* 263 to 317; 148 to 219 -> 1.09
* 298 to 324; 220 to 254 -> 1.14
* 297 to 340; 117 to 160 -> 0.98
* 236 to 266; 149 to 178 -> 0.88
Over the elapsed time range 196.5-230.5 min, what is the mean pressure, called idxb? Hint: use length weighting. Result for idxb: 136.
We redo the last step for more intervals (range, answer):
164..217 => 128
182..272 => 129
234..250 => 119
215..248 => 130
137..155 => 160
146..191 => 142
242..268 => 126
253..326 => 144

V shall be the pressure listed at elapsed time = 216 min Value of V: 120.3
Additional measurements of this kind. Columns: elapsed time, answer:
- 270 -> 138.9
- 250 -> 110.9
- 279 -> 154.2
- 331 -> 152.9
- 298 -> 146.6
